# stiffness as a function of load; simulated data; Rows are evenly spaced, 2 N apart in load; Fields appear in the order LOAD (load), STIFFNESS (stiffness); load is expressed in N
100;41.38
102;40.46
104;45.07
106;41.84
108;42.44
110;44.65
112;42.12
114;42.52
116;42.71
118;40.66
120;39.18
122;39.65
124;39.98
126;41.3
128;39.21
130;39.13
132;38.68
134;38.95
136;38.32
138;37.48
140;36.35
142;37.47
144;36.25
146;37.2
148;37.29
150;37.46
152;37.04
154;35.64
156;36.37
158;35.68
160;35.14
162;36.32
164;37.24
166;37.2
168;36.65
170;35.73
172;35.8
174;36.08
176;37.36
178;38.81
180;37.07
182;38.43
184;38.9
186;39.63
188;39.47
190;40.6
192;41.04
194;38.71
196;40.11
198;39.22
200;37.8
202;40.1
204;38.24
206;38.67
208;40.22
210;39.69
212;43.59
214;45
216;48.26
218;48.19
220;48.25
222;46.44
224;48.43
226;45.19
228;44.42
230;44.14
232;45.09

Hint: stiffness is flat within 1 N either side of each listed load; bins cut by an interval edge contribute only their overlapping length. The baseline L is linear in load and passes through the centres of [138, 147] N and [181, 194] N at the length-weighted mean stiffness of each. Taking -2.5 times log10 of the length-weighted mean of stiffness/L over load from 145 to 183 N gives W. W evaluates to 0.04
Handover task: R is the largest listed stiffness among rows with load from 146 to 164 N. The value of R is 37.46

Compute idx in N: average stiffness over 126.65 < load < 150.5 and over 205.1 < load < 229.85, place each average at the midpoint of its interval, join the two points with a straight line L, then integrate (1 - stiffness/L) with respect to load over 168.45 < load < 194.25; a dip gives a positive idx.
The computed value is 2.1 N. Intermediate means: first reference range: 37.9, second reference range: 44.7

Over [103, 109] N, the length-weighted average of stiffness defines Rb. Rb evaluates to 43.1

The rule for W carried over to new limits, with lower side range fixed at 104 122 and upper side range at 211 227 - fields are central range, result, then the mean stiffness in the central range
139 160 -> 0.19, 36.6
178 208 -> 0.16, 39.2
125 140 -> 0.11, 38.8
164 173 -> 0.22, 36.4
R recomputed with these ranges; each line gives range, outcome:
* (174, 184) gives 38.9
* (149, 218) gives 48.26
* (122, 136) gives 41.3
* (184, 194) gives 41.04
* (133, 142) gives 38.95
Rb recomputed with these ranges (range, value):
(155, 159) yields 36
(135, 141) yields 37.4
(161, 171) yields 36.6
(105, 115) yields 42.7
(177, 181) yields 37.9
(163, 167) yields 37.2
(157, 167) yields 36.3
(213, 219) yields 47.1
